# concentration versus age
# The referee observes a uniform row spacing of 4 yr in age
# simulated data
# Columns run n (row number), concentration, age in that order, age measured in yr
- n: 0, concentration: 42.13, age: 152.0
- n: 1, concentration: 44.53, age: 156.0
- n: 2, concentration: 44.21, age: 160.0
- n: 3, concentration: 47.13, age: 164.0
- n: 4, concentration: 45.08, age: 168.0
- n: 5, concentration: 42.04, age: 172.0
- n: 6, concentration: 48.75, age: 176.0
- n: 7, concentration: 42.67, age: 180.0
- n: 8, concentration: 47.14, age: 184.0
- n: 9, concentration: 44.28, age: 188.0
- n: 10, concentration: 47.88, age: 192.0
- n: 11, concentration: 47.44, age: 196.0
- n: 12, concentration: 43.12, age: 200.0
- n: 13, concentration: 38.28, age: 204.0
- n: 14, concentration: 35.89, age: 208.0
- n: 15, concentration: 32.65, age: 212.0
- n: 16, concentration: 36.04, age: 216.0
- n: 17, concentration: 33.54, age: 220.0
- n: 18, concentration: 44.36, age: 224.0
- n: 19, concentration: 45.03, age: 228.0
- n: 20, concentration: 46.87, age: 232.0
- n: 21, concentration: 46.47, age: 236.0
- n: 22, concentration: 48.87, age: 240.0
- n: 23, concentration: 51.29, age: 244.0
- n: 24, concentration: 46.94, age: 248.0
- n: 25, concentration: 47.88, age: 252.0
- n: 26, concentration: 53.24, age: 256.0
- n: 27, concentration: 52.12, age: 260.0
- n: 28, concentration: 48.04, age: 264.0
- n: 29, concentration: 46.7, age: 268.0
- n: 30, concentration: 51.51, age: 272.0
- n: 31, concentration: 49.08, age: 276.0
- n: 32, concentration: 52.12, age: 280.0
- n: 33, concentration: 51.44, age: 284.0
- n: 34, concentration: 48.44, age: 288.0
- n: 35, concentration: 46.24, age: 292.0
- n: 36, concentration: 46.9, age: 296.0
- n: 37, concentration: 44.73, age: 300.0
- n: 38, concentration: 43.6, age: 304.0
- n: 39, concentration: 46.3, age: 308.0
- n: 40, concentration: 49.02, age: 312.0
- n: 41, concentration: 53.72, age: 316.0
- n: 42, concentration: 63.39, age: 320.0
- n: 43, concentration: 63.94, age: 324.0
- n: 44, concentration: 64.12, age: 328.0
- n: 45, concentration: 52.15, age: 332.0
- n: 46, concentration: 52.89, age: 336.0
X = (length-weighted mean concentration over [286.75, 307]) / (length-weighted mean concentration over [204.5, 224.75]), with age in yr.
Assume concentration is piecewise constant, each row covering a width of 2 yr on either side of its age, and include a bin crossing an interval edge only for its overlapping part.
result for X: 1.3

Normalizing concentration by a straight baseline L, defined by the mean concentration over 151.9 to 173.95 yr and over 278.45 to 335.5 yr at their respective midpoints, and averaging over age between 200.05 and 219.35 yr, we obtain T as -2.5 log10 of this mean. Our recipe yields 0.28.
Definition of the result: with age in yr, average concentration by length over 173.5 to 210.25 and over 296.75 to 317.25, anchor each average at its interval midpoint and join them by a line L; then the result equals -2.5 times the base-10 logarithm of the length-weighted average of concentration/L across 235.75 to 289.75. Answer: -0.09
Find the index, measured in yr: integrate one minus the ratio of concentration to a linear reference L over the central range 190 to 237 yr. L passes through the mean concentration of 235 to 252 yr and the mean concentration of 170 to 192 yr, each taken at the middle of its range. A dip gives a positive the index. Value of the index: 5.6 yr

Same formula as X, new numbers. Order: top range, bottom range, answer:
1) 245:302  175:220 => 1.18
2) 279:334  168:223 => 1.24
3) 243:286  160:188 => 1.10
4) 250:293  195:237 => 1.23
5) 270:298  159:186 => 1.09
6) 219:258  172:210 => 1.07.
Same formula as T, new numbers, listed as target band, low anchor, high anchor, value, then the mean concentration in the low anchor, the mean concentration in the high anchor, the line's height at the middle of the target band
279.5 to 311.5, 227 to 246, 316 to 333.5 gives 0.185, 47.8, 60.3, 56.2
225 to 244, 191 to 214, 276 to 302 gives -0.088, 40.6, 48.4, 43.5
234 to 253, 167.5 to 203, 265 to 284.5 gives 0.000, 45.2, 50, 48.3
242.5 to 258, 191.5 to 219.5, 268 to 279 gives -0.080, 39.4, 49.8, 46.3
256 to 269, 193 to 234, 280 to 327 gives -0.081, 40.5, 51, 46.2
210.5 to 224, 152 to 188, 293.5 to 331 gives 0.313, 45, 52.8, 47.6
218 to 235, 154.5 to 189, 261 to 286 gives 0.121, 45.1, 49.9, 47.7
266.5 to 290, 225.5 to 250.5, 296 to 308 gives -0.091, 47.5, 45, 45.9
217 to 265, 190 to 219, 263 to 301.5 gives -0.065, 40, 48.6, 44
